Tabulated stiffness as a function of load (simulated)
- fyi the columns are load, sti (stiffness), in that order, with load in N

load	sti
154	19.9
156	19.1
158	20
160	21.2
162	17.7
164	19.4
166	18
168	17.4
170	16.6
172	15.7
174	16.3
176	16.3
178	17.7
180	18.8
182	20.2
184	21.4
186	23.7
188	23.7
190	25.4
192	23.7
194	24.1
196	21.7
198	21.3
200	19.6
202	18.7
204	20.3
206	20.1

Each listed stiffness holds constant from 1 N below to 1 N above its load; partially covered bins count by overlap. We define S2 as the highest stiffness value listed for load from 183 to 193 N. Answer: 25.4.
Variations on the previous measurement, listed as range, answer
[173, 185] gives 21.4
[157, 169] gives 21.2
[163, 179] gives 19.4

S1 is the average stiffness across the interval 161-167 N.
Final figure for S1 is 18.4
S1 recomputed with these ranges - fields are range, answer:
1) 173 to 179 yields 16.8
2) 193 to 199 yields 22.4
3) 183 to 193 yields 23.6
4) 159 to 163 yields 19.4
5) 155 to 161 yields 20.1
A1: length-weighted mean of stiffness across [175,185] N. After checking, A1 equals 18.9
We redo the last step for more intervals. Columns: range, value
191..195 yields 23.9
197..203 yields 19.9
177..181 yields 18.2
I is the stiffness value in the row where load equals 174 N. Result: 16.3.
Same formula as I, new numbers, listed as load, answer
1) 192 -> 23.7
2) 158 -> 20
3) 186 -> 23.7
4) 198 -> 21.3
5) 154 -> 19.9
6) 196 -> 21.7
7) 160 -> 21.2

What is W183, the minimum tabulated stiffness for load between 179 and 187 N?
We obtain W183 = 18.8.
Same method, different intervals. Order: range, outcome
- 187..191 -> 23.7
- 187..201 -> 19.6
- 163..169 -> 17.4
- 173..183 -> 16.3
